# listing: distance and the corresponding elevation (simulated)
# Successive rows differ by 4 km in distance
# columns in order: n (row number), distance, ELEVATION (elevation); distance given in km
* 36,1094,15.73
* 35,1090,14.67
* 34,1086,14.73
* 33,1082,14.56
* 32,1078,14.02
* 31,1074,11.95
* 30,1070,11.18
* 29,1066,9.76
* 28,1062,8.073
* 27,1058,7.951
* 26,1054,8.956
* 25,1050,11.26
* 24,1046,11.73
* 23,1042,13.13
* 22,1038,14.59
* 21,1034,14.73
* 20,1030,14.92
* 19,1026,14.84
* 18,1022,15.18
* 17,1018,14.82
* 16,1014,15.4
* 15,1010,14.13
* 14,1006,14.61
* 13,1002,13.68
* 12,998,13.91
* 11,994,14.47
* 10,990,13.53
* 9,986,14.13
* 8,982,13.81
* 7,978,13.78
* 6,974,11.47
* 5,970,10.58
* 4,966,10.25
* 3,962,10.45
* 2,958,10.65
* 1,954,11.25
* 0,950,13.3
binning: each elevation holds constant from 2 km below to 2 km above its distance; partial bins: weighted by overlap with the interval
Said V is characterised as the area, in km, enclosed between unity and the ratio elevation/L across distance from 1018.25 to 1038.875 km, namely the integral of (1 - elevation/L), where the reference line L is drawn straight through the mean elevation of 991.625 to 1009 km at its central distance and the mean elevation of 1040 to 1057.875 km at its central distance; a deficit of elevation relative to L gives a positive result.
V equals -4.4 km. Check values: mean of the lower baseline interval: 14.2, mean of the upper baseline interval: 10.9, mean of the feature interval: 14.9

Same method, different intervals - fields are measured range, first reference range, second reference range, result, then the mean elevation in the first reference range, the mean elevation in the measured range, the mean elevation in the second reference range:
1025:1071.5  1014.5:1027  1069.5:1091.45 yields 8.81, 15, 11.7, 13.6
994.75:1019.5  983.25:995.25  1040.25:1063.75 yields -2.94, 14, 14.4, 10.2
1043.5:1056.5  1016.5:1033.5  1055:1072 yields 0.72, 14.9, 10.6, 9.22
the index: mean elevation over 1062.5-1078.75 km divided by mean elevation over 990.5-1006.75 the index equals 0.80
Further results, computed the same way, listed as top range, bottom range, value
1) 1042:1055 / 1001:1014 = 0.78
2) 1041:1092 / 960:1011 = 0.90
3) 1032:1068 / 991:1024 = 0.77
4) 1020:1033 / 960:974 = 1.41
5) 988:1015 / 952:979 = 1.28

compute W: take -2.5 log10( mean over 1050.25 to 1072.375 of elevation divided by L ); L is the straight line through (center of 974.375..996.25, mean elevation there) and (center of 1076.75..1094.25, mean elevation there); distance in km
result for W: 0.47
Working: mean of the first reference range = 13.8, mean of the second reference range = 14.7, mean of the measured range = 9.4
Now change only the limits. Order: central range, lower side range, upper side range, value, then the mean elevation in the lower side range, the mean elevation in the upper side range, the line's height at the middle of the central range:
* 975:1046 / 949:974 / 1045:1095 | -0.24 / 11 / 11.8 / 11.4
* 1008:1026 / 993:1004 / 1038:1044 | -0.08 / 14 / 13.6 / 13.8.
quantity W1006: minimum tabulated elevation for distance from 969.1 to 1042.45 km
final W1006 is 10.58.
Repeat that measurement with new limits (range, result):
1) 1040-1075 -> 7.951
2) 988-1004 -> 13.53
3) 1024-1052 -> 11.26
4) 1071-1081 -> 11.95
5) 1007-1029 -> 14.13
